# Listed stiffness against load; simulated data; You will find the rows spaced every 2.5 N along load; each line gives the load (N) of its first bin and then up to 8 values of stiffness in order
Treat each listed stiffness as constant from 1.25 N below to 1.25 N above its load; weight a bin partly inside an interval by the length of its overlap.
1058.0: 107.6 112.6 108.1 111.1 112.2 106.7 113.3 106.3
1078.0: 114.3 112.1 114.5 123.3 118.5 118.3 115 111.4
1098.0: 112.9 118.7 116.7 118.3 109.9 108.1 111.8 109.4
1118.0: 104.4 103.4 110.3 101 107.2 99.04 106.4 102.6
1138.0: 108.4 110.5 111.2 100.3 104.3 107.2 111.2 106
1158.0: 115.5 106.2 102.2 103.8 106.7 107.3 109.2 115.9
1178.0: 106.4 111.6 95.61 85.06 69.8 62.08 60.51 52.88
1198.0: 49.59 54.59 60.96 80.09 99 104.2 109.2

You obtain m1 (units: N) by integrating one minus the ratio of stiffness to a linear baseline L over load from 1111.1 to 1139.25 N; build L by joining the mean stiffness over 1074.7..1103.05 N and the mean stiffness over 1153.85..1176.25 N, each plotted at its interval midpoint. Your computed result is 1.5 N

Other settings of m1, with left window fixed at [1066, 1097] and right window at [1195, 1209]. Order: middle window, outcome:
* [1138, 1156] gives -4.0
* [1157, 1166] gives -2.7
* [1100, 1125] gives -2.2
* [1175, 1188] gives -4.3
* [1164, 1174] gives -3.4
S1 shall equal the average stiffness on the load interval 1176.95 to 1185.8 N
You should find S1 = 101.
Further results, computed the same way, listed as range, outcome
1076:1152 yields 110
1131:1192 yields 103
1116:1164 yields 106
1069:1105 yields 114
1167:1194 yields 93.8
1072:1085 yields 113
